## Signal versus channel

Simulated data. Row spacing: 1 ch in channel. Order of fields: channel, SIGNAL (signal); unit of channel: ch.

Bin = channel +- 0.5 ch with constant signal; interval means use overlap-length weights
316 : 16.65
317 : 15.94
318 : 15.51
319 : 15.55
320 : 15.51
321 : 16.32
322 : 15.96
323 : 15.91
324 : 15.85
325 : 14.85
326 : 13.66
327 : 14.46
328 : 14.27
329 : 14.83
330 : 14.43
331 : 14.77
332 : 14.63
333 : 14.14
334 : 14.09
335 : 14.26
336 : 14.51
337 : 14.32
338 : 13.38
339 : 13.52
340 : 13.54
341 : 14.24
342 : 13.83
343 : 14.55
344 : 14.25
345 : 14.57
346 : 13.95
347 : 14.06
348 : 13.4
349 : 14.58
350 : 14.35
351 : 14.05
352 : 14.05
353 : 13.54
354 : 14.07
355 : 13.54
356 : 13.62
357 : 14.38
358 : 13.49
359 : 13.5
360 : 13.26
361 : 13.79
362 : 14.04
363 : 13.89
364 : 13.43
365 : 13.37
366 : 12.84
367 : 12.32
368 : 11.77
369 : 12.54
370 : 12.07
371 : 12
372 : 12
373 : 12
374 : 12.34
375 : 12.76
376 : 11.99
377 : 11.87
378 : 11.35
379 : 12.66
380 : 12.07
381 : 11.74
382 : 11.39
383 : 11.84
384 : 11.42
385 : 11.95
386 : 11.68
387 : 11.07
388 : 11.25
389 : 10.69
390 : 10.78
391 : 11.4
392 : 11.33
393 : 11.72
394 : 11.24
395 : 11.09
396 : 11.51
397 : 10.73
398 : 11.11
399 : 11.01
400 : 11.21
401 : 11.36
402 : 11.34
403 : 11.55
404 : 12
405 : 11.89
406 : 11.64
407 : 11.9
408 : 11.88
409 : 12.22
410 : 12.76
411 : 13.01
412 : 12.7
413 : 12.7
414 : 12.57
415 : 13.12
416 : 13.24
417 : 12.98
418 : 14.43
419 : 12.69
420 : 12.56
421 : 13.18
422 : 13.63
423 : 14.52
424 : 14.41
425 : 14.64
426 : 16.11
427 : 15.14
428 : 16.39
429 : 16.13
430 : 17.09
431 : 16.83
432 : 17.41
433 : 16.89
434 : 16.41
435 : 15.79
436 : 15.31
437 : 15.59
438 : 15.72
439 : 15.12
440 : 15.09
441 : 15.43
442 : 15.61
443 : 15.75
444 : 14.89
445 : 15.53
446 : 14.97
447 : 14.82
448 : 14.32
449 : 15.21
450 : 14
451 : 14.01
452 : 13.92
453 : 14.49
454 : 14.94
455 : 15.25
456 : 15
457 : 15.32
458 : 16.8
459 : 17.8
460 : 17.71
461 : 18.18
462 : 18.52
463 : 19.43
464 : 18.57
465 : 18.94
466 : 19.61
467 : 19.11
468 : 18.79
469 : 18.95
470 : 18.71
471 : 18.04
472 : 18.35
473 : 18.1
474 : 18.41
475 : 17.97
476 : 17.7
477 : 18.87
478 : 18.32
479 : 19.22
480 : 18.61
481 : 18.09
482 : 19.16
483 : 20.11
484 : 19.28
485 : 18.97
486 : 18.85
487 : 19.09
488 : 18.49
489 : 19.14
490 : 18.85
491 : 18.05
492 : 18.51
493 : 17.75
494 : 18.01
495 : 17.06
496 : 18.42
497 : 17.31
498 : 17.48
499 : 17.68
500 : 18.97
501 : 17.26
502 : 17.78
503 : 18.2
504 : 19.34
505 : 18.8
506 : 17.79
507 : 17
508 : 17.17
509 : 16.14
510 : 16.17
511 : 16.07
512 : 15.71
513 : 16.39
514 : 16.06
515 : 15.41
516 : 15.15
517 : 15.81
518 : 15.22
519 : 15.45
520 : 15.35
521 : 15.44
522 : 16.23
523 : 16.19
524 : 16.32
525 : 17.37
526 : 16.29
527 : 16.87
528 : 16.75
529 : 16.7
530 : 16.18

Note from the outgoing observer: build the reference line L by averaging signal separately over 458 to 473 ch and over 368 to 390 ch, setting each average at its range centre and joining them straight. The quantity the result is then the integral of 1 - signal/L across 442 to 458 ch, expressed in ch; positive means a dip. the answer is 2.2 ch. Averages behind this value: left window 11.8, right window 18.5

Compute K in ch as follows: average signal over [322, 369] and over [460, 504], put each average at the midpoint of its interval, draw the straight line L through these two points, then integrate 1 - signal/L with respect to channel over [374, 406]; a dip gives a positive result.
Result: 8.13 ch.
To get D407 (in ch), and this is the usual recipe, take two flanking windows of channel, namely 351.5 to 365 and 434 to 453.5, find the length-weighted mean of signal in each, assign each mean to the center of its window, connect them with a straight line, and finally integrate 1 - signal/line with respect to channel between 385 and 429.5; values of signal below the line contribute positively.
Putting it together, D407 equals 6.15 ch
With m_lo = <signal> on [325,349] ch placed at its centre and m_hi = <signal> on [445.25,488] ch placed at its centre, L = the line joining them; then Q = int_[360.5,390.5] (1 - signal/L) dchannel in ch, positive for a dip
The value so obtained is 5.91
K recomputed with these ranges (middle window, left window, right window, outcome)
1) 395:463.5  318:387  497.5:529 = 3.42 ch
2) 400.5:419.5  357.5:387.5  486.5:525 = 1.84 ch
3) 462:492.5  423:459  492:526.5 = -4.77 ch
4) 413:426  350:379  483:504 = 1.46 ch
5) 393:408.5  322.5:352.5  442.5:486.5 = 4.28 ch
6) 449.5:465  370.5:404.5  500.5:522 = -2.10 ch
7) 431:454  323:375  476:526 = 1.06 ch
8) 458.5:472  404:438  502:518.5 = -2.82 ch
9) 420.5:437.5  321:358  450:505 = 1.06 ch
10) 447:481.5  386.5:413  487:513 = -3.84 ch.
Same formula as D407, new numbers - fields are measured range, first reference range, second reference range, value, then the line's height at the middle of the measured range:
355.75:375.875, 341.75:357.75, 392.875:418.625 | 0.8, 13.5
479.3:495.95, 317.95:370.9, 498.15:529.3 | -2.4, 16.3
